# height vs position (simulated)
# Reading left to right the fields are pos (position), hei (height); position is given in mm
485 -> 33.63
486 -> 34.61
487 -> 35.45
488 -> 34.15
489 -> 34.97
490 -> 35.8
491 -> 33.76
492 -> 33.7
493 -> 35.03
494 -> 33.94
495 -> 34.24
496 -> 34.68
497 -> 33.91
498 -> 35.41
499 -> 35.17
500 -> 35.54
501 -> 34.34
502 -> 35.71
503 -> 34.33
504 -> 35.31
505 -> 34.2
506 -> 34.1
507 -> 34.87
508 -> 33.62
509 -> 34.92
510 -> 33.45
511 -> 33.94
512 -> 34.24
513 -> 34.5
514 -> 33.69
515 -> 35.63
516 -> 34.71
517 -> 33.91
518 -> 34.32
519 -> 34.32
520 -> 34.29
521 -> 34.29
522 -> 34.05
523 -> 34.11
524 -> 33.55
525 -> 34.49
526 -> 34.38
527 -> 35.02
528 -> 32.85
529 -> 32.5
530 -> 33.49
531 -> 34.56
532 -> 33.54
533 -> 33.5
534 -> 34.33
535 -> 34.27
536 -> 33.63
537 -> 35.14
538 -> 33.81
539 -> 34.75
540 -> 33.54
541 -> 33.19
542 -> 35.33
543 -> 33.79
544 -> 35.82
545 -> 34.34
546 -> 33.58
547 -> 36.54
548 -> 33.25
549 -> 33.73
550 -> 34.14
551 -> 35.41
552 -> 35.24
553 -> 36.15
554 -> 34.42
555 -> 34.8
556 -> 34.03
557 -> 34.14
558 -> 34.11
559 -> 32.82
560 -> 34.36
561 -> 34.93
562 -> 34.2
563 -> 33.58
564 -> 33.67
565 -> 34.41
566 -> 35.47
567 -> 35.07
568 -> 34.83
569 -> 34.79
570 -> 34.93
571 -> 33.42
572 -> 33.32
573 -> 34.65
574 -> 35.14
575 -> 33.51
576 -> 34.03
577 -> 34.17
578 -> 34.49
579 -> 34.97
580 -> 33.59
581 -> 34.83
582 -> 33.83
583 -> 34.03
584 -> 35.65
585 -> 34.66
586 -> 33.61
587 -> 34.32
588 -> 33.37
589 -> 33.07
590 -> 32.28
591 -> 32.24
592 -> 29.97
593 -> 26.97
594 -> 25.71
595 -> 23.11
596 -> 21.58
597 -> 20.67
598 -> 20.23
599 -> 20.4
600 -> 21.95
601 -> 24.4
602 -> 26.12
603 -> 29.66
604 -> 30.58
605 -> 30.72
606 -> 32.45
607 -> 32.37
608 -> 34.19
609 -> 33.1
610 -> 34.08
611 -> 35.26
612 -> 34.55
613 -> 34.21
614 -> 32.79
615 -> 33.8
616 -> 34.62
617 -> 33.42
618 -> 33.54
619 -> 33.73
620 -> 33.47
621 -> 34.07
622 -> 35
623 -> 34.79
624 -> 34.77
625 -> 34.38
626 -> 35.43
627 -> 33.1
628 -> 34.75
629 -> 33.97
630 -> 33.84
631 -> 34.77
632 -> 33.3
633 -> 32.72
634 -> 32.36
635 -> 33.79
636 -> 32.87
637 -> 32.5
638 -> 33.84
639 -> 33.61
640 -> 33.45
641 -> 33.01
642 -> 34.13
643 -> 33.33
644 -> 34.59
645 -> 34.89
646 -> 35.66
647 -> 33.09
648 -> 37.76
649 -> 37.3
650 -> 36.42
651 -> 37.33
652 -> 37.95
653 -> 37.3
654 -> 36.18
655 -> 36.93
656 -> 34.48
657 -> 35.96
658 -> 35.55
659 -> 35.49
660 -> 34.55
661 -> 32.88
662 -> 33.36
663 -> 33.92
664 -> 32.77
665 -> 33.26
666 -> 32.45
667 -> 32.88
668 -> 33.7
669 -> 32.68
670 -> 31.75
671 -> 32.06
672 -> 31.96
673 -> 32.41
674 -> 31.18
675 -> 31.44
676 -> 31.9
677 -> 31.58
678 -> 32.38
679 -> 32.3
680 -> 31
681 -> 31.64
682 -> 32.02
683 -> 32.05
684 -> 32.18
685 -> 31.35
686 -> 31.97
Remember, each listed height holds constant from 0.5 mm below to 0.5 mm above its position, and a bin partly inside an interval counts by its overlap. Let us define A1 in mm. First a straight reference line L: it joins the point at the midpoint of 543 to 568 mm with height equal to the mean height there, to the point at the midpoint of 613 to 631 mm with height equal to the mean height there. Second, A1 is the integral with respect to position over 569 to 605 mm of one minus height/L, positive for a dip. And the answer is 3.9 mm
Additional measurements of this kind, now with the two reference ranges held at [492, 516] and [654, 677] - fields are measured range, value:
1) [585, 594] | 0.57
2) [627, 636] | 0.00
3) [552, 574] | -0.20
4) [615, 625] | -0.13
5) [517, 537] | 0.22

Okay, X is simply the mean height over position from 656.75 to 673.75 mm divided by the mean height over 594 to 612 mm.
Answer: 1.20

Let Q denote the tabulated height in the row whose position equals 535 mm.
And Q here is 34.27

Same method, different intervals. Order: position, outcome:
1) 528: 32.85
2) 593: 26.97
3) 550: 34.14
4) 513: 34.5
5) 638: 33.84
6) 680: 31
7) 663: 33.92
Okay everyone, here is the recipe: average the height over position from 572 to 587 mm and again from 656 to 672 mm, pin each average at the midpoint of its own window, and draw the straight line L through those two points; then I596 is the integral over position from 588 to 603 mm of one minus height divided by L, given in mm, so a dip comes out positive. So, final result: 3.6 mm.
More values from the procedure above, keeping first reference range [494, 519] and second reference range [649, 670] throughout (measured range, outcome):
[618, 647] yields 0.69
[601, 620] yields 1.19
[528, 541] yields 0.27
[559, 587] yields 0.23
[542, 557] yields -0.03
